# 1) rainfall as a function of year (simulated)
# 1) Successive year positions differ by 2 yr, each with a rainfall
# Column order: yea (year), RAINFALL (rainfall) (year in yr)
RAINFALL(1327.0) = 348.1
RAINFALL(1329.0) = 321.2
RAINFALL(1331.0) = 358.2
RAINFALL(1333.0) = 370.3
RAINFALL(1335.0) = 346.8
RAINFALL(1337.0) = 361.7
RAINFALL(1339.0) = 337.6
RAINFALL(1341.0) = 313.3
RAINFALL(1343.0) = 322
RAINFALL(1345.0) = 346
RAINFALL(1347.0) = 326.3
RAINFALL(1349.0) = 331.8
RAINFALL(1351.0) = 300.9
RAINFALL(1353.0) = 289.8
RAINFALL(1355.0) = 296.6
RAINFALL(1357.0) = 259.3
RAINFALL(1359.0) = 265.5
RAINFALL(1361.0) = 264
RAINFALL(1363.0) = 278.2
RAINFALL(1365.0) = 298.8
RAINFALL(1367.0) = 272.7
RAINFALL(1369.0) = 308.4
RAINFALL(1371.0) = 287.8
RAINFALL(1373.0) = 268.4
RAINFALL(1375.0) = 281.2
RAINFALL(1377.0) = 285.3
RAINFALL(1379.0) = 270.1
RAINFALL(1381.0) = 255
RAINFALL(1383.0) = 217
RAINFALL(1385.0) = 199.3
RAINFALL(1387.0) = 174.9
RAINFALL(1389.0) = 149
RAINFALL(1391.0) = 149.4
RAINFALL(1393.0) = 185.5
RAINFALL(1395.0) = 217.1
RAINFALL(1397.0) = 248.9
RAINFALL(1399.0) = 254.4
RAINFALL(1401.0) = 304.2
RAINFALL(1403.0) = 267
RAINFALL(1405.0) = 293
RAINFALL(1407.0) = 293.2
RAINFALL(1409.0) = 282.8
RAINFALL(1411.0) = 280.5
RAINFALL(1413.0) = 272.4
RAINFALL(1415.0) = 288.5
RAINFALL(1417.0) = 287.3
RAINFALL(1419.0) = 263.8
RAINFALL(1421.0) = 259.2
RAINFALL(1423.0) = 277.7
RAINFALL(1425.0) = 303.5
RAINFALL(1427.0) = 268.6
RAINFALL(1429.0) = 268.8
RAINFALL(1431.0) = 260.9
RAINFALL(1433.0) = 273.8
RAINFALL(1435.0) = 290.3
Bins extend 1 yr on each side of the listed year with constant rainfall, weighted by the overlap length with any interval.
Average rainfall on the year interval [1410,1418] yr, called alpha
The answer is 282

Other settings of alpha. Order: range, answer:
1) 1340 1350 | 328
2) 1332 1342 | 346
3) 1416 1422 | 270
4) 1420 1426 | 280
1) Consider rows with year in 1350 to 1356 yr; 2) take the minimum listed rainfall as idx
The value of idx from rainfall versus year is 289.8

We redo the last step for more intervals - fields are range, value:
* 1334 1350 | 313.3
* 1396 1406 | 248.9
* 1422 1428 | 268.6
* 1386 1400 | 149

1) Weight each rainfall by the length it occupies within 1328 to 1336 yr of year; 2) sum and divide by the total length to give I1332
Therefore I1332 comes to 349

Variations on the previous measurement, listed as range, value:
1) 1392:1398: 217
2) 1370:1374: 278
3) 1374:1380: 279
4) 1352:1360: 278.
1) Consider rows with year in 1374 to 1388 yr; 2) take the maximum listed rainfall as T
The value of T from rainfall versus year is 285.3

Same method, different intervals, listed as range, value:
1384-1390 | 199.3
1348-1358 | 331.8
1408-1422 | 288.5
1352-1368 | 298.8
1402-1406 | 293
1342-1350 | 346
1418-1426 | 303.5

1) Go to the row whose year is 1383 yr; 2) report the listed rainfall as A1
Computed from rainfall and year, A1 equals 217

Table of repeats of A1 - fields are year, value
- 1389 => 149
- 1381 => 255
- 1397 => 248.9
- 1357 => 259.3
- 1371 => 287.8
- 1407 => 293.2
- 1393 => 185.5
